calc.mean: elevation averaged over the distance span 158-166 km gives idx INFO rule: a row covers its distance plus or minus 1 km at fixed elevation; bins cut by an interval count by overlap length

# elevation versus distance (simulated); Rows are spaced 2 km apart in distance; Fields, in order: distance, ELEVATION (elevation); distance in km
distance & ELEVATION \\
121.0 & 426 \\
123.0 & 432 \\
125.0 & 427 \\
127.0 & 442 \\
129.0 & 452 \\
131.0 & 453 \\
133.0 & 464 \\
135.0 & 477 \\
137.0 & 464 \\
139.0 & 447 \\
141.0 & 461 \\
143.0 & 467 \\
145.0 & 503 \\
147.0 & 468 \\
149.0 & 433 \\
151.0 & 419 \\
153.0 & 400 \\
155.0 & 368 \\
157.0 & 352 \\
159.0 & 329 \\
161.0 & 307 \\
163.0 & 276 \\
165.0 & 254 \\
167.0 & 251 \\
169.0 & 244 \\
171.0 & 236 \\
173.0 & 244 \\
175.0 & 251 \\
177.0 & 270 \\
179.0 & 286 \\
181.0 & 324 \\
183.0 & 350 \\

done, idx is 292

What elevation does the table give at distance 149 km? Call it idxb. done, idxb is 433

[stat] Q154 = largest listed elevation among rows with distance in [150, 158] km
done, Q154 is 419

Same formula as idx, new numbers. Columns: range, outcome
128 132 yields 452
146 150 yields 450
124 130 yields 440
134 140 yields 463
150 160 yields 374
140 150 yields 466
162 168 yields 260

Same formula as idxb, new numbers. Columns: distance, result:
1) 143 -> 467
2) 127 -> 442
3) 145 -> 503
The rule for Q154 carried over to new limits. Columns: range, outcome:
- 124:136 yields 477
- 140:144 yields 467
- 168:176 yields 251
